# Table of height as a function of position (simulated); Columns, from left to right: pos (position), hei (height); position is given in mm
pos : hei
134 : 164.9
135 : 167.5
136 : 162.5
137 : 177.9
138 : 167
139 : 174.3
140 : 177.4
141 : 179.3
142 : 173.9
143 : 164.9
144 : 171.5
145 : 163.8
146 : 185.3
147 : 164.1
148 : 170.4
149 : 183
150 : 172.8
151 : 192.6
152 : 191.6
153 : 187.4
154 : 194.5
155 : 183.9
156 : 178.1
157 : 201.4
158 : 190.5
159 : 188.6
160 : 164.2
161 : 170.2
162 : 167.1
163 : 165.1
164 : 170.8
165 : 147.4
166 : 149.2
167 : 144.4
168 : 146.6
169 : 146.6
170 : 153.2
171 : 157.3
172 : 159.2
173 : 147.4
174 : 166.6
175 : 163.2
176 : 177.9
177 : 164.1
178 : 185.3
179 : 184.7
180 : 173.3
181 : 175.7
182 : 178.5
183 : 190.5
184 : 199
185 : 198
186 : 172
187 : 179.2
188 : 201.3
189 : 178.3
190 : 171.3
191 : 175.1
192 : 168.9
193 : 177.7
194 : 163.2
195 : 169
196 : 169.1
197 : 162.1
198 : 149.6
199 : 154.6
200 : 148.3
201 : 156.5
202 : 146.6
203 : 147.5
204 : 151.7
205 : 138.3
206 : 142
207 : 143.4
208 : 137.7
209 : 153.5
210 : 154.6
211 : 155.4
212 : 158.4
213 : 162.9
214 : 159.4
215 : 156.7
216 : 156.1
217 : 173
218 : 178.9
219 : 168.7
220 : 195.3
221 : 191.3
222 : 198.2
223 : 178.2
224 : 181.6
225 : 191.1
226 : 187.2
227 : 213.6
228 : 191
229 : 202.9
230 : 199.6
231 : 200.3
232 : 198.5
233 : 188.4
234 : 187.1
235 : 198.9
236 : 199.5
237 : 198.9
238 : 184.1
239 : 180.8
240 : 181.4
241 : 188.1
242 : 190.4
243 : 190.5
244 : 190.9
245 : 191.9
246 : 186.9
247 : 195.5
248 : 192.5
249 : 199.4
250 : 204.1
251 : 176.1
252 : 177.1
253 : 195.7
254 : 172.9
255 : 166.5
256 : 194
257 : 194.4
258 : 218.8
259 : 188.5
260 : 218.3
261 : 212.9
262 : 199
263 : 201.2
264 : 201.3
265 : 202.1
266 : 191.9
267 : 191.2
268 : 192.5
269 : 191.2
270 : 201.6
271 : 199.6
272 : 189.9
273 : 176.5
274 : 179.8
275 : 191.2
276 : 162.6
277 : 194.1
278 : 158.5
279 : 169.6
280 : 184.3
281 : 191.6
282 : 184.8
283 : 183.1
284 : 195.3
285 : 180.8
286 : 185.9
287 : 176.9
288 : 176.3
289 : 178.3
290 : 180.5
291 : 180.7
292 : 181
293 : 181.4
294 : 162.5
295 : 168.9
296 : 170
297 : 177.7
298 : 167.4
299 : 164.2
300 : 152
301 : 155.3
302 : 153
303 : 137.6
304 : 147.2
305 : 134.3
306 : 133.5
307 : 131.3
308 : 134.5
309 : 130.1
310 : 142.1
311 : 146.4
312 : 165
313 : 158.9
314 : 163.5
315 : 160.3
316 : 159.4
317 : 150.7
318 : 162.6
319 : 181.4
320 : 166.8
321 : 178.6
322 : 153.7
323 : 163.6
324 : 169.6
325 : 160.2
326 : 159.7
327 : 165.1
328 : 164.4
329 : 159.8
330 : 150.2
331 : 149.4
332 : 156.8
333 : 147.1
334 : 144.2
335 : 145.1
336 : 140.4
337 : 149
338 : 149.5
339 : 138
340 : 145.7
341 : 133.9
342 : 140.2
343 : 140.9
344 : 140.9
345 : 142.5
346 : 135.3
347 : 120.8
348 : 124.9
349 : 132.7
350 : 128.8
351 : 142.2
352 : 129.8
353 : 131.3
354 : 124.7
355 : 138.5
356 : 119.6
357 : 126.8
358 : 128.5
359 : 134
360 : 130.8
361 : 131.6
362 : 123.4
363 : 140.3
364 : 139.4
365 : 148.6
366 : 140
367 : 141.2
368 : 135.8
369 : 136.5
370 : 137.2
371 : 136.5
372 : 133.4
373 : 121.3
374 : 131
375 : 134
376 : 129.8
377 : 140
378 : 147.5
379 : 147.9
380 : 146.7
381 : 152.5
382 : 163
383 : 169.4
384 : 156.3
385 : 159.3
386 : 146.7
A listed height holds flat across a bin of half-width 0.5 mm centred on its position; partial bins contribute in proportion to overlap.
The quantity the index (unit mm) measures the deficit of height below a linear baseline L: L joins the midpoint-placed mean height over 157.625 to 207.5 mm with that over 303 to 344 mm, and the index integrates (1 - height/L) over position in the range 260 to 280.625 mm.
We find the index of -4.4 mm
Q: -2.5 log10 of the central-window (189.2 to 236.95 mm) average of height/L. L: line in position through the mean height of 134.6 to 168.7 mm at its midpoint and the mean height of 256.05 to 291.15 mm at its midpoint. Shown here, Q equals 0.06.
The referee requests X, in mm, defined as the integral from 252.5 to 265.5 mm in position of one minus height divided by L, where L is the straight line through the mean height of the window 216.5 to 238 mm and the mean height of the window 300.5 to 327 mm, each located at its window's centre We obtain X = -1.4 mm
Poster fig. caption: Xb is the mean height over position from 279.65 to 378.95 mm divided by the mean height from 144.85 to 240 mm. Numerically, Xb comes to 0.87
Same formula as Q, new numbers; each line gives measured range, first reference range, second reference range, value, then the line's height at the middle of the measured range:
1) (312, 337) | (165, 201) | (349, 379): -0.12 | 142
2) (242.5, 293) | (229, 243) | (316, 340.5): -0.05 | 180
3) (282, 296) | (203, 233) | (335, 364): -0.18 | 152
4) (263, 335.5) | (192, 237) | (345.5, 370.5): -0.13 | 149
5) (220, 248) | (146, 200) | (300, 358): -0.18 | 162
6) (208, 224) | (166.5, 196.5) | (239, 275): 0.08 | 181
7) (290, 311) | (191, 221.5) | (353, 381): -0.07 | 145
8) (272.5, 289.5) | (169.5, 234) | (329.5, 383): -0.17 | 155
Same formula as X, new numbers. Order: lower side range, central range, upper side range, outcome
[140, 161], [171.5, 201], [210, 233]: 1.4 mm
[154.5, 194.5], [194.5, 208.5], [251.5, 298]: 2.0 mm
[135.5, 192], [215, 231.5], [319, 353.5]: -2.3 mm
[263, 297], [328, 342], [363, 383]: 1.0 mm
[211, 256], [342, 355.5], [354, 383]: 1.0 mm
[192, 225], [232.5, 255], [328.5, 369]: -4.7 mm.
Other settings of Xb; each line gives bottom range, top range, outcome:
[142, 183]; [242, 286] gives 1.11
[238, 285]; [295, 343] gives 0.81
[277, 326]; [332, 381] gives 0.83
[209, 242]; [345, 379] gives 0.73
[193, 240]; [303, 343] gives 0.88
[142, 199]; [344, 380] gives 0.78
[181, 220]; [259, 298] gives 1.13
